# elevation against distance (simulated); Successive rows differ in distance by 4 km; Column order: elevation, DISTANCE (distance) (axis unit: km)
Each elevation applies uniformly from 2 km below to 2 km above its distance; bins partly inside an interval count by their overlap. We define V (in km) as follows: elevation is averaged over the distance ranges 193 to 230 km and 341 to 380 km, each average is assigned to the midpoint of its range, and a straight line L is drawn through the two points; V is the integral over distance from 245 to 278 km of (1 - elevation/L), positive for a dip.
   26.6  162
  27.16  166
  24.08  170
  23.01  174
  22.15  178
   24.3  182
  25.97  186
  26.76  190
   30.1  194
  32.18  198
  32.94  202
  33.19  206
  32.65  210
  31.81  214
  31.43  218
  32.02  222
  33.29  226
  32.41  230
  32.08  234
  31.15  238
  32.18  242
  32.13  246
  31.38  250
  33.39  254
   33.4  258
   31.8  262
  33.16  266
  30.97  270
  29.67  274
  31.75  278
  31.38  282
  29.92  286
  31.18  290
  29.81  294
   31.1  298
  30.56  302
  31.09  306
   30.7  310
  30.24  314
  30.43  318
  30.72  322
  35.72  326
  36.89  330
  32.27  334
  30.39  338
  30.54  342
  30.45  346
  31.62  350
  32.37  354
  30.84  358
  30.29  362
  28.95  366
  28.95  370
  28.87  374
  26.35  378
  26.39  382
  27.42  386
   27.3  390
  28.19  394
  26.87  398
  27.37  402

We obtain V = -0.53 km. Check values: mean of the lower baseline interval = 32.2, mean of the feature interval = 32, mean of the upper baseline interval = 29.9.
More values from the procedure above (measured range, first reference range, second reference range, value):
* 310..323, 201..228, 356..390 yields -0.3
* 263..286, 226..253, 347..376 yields 0.2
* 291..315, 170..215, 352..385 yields -1.5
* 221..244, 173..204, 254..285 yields -1.9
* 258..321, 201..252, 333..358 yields 1.3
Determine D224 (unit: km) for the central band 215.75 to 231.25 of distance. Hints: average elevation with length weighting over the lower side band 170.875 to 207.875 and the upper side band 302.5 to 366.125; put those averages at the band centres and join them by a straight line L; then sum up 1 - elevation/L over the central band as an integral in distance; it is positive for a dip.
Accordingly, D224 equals -1.98 km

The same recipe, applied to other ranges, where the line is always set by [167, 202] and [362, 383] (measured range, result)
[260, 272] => -2.09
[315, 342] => -4.54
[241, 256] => -2.88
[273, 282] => -1.20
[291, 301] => -1.10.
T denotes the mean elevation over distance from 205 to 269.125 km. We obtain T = 32.3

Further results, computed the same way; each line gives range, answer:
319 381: 30.9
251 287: 31.8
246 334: 31.7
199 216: 32.6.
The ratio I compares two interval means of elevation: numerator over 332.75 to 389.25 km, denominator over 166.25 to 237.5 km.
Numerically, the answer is 1.0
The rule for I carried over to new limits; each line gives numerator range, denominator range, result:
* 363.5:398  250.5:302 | 0.88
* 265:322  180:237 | 1.00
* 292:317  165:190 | 1.25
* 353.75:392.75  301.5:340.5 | 0.90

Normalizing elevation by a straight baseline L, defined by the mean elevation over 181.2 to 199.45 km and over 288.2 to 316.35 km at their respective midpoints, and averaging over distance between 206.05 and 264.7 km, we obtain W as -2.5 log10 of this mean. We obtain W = -0.11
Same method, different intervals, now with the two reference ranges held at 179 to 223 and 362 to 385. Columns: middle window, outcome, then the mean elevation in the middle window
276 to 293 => -0.07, 31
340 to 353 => -0.09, 31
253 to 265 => -0.12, 32.8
